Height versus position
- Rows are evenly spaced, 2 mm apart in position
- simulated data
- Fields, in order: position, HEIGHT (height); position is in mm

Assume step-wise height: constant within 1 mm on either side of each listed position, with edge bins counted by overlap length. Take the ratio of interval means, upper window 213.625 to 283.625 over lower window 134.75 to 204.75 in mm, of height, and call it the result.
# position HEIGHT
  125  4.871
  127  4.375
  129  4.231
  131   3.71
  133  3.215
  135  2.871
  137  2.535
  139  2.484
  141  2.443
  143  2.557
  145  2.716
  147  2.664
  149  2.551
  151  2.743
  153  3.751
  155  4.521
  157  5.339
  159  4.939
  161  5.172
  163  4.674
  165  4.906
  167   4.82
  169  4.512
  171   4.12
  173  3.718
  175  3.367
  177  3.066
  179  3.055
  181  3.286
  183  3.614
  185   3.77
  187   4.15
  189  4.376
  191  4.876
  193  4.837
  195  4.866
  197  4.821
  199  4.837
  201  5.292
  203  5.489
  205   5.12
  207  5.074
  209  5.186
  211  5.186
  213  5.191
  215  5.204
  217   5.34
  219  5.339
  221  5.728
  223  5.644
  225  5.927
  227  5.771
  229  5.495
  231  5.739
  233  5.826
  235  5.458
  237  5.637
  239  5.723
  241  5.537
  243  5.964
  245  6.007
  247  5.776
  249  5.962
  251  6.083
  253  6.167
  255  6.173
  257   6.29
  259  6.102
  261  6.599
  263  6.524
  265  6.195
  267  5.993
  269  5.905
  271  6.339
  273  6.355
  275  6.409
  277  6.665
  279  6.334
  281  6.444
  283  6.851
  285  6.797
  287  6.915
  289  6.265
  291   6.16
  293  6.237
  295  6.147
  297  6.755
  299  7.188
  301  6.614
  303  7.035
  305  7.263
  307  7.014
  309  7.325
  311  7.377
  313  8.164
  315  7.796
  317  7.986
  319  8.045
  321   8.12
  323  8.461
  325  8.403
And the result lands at 1.5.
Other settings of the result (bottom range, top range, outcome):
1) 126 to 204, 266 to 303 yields 1.65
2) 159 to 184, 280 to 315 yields 1.69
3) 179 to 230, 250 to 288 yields 1.29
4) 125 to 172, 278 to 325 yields 1.90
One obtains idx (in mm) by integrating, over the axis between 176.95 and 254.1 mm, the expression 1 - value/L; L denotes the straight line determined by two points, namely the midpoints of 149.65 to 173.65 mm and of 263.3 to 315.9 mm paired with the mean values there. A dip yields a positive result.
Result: 3.5 mm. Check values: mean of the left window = 4.42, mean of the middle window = 5.17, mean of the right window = 6.71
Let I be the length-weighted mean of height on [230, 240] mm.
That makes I 5.68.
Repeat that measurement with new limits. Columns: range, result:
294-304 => 6.75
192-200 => 4.84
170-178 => 3.57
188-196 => 4.74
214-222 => 5.4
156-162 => 5.15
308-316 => 7.67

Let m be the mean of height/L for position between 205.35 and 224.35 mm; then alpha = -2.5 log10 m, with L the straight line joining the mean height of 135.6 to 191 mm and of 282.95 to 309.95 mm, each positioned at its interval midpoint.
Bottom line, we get -0.09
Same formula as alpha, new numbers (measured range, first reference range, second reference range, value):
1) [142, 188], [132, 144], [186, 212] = -0.05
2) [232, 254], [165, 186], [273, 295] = -0.07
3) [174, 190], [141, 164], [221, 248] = 0.24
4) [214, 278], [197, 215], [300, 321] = 0.02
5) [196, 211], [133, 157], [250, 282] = -0.12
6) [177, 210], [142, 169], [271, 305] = 0.06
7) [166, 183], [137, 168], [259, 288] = 0.12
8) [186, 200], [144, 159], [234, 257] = -0.02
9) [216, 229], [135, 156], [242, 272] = -0.10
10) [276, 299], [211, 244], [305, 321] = 0.08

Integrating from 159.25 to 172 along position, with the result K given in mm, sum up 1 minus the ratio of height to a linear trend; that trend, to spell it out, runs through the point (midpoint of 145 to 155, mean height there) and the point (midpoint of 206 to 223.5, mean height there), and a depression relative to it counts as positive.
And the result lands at -4.0 mm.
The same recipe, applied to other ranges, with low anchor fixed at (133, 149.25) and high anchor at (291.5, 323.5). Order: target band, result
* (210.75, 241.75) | -3.3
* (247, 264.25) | -1.0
